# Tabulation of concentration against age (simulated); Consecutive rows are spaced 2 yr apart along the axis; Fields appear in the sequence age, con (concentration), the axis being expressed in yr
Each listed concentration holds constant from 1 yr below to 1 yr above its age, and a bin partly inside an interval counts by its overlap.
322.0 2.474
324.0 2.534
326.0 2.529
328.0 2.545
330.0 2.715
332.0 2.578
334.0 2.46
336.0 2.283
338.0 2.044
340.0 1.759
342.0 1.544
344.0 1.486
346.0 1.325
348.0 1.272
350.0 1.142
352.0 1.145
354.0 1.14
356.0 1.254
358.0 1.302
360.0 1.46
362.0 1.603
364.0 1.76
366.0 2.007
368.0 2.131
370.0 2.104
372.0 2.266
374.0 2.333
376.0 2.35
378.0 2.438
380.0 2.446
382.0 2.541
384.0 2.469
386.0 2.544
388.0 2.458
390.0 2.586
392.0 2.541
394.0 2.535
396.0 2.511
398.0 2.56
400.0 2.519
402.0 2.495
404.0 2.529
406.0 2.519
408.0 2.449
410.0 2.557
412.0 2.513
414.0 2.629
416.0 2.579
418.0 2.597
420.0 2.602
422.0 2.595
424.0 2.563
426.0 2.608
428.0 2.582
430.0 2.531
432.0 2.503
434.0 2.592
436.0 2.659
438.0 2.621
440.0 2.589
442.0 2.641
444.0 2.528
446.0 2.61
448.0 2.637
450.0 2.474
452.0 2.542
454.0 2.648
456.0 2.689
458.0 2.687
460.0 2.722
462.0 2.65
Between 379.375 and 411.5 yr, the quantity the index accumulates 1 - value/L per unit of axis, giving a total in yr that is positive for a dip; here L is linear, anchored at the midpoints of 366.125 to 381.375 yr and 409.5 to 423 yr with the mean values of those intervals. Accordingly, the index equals -1.1 yr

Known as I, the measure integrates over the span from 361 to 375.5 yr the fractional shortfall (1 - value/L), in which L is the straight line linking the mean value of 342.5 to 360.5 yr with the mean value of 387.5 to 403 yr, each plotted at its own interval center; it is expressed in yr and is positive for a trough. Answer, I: -2.2 yr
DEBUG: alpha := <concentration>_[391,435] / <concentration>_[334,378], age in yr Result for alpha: 1.47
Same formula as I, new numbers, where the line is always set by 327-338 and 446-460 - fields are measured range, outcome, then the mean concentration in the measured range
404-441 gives 0.2 yr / 2.57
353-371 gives 6.2 yr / 1.64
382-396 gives 0.1 yr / 2.52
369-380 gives 0.9 yr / 2.31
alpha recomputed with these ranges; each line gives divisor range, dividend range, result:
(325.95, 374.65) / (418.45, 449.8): 1.41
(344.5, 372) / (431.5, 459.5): 1.69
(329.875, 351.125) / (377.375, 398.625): 1.37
